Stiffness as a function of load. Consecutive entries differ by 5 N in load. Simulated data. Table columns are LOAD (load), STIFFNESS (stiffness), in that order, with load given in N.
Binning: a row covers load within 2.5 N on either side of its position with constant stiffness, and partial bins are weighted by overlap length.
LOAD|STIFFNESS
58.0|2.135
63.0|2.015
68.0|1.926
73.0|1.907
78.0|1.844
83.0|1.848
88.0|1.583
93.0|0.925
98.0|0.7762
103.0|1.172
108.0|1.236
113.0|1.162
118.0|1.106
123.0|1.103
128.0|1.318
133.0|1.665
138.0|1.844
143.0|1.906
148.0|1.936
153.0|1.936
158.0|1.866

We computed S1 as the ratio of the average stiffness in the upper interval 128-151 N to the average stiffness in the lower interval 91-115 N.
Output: 1.69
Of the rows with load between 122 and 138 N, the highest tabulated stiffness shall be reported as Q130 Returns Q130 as 1.844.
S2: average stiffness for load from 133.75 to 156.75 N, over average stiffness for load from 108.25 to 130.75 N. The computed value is 1.6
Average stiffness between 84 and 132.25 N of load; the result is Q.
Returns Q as 1.19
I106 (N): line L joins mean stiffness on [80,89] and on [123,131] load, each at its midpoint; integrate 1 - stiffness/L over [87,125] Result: 9.7 N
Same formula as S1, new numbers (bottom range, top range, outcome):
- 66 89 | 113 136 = 0.71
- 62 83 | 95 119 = 0.57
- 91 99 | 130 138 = 1.98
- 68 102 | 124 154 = 1.15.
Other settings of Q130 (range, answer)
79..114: 1.848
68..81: 1.926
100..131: 1.318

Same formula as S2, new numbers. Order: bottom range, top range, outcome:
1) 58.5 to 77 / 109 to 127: 0.59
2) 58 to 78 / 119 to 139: 0.73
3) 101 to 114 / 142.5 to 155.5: 1.62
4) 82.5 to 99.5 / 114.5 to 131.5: 0.97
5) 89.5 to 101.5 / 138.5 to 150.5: 2.03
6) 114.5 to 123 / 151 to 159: 1.71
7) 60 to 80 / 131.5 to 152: 0.96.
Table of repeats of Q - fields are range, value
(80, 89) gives 1.74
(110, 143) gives 1.41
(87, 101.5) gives 1.05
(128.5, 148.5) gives 1.78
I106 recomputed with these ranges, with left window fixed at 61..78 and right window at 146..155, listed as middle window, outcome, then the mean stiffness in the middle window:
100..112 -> 4.7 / 1.18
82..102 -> 7.2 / 1.23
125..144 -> 2.8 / 1.65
